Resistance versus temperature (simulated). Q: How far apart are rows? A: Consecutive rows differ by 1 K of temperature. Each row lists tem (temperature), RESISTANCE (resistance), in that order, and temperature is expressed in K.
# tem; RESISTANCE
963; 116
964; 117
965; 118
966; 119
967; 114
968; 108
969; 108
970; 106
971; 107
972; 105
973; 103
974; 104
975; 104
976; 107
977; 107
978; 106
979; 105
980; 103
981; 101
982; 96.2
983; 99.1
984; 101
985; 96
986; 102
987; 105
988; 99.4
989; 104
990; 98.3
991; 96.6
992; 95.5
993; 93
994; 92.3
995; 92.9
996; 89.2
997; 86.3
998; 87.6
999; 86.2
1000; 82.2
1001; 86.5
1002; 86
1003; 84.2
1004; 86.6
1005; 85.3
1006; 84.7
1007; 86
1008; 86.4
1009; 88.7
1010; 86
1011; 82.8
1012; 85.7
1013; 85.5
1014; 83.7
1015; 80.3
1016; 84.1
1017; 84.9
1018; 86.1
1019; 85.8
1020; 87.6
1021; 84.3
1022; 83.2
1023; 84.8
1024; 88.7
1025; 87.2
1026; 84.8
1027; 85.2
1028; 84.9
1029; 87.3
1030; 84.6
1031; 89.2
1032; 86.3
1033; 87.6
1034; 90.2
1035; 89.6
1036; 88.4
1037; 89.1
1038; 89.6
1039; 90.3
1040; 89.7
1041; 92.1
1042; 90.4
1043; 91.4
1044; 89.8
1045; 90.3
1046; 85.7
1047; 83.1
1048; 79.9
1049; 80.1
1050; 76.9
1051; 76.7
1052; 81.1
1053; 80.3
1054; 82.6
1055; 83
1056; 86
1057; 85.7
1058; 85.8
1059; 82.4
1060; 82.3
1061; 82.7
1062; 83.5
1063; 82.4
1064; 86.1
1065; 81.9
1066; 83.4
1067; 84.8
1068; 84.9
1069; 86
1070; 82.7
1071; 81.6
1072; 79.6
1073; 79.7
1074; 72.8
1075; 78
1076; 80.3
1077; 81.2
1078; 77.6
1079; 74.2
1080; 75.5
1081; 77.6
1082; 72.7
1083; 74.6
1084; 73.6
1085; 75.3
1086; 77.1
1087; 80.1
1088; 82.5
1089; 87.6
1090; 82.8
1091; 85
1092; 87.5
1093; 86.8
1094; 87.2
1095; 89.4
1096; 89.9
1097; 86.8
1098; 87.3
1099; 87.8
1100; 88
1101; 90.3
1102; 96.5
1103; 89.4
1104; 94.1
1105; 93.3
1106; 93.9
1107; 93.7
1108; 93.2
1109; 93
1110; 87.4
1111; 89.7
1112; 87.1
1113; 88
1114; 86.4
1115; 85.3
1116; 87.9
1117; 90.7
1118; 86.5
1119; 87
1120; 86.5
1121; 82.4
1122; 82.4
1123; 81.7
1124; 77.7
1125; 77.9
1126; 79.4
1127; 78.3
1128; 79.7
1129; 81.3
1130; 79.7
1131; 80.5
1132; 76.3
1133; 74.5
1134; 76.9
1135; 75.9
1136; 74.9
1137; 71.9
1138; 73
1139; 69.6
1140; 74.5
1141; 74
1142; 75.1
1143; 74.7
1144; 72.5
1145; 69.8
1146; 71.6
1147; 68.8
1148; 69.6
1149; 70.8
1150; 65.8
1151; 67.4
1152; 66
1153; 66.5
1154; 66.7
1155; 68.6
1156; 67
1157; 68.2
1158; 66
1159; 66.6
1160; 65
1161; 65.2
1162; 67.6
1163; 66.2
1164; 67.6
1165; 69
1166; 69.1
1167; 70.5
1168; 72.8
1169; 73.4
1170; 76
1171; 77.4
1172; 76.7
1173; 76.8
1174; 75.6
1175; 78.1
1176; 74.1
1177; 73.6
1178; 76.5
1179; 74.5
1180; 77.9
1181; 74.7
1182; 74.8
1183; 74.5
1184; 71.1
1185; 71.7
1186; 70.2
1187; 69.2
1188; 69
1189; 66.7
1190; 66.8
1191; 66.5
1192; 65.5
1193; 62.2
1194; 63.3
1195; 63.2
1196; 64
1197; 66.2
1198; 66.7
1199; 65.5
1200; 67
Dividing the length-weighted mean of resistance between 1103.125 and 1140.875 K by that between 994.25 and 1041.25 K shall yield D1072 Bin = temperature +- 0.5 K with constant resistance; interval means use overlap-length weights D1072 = 0.96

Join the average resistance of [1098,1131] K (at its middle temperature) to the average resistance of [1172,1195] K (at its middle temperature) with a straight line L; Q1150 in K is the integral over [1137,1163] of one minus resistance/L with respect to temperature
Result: 3.2 K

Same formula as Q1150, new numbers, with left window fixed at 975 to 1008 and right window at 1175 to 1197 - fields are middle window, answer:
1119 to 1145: -0.11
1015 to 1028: 0.80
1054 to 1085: 1.53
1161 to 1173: 0.17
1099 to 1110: -1.60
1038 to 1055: 0.52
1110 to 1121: -1.15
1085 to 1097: -0.39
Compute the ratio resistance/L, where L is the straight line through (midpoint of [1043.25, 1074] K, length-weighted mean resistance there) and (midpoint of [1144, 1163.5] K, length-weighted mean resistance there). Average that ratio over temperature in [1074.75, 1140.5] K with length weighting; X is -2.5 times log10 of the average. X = -0.11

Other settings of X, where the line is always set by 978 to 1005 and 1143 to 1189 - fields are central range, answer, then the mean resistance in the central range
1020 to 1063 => 0.026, 85.6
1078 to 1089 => 0.070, 76.9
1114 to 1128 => -0.086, 83.3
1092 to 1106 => -0.127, 89.8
